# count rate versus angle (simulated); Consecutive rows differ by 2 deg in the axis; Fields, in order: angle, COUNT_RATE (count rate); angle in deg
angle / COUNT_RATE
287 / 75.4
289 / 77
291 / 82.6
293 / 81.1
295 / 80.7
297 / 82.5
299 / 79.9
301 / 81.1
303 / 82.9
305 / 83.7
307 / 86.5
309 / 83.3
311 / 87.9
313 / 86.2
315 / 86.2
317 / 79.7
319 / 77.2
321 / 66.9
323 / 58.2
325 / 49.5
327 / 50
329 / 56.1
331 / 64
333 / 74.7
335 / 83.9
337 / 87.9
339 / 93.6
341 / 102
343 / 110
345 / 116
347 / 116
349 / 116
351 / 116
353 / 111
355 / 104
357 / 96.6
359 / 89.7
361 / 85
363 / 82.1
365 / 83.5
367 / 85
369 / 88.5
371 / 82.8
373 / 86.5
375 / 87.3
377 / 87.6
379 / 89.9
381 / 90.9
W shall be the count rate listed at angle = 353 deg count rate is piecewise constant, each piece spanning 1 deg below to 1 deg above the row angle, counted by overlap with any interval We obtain 111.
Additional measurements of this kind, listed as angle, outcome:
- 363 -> 82.1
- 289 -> 77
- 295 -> 80.7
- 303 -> 82.9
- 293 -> 81.1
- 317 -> 79.7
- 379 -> 89.9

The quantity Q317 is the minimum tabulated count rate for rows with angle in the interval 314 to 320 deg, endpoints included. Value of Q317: 77.2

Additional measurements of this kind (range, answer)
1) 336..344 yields 87.9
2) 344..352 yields 116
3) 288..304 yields 77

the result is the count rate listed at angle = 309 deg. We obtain 83.3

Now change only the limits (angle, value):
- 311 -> 87.9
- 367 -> 85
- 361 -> 85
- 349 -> 116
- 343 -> 110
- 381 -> 90.9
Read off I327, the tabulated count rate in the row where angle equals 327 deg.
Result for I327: 50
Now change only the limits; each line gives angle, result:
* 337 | 87.9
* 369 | 88.5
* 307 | 86.5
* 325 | 49.5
